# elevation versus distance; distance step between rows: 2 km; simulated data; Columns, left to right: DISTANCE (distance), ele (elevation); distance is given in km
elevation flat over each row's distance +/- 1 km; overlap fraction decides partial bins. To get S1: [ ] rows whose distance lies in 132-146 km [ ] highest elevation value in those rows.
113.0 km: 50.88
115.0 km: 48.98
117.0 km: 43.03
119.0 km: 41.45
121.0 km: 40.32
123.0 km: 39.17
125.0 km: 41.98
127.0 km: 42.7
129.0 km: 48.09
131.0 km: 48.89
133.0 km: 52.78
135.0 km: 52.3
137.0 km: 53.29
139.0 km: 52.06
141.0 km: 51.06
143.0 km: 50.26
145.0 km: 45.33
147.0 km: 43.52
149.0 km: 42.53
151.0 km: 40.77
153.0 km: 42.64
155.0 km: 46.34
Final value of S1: 53.29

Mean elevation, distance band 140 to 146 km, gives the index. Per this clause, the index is 48.9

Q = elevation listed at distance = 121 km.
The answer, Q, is 40.32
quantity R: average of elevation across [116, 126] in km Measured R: 41.2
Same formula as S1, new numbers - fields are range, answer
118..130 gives 48.09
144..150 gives 45.33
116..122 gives 43.03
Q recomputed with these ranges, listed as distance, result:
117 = 43.03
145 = 45.33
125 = 41.98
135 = 52.3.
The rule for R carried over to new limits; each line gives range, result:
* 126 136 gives 49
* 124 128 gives 42.3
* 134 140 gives 52.5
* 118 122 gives 40.9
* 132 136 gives 52.5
